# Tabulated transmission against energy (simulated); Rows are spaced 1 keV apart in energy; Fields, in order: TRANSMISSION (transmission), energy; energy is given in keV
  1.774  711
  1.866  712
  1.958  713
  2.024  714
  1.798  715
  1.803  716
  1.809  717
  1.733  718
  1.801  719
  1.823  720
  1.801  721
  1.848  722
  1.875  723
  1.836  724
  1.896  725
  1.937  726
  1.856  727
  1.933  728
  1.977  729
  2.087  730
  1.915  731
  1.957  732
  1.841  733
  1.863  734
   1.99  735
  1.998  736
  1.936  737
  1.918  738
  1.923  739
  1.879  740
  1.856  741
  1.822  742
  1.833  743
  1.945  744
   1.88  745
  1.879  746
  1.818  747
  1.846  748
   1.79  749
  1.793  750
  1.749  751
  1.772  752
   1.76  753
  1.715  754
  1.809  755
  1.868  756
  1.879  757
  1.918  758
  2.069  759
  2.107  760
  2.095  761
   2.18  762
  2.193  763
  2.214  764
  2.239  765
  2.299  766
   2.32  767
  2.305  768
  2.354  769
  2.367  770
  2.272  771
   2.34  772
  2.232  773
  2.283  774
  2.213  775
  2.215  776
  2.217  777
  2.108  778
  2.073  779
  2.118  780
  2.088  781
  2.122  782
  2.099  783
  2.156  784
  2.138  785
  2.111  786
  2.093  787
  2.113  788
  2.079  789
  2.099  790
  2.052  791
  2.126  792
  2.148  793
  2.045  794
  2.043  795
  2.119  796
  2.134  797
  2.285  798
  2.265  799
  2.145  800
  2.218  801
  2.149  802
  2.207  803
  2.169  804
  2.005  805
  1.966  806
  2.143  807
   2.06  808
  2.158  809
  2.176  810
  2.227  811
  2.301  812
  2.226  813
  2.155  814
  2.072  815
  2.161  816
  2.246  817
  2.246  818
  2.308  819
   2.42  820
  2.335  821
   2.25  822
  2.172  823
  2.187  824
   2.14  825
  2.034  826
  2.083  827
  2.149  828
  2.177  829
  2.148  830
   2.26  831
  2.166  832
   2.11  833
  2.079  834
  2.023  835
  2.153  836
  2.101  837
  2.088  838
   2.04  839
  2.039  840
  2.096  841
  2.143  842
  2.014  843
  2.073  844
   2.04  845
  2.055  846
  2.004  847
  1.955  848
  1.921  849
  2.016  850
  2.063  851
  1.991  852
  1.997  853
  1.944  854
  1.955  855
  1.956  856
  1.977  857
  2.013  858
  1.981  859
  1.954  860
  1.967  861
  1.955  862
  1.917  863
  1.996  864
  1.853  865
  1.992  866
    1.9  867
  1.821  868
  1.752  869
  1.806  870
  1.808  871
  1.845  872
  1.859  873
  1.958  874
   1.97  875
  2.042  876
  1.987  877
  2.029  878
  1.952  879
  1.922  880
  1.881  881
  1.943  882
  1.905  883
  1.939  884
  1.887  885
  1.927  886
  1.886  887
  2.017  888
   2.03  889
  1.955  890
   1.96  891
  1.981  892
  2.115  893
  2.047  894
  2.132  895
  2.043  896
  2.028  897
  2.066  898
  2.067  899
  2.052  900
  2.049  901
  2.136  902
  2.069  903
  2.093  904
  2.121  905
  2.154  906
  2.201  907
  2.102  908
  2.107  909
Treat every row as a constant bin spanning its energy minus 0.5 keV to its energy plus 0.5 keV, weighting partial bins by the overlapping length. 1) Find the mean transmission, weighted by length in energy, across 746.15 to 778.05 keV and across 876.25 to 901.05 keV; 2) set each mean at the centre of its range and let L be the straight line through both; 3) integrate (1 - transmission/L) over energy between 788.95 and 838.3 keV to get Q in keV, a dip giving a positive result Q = -2.9 keV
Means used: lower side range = 2.07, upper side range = 1.99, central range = 2.16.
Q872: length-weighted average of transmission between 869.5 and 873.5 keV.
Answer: 1.83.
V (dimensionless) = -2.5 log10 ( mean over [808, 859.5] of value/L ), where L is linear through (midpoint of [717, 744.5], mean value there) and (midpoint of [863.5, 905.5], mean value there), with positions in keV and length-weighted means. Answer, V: -0.09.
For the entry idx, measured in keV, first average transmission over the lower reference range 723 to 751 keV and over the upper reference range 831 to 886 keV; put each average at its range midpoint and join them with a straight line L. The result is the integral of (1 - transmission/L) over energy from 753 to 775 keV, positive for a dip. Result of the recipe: -2.6 keV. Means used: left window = 1.89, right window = 1.98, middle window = 2.14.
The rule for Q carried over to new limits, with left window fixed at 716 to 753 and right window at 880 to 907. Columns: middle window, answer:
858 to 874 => 0.8 keV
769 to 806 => -4.6 keV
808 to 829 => -2.7 keV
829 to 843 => -1.0 keV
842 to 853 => -0.2 keV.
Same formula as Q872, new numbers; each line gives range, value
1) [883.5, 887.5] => 1.91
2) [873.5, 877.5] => 1.99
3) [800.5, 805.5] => 2.15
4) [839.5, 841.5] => 2.07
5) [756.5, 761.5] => 2.01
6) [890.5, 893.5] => 2.02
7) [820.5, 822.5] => 2.29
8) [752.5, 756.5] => 1.79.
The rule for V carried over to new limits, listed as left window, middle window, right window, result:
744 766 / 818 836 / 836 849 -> -0.08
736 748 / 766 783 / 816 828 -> -0.11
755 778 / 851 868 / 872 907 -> 0.05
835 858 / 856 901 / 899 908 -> 0.06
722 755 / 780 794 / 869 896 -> -0.11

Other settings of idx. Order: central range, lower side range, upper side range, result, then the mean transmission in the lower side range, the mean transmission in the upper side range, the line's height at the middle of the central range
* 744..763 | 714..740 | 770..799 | 1.10 keV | 1.89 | 2.15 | 2.01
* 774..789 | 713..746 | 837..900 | -1.68 keV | 1.89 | 1.98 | 1.92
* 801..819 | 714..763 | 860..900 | -2.26 keV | 1.89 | 1.95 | 1.92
